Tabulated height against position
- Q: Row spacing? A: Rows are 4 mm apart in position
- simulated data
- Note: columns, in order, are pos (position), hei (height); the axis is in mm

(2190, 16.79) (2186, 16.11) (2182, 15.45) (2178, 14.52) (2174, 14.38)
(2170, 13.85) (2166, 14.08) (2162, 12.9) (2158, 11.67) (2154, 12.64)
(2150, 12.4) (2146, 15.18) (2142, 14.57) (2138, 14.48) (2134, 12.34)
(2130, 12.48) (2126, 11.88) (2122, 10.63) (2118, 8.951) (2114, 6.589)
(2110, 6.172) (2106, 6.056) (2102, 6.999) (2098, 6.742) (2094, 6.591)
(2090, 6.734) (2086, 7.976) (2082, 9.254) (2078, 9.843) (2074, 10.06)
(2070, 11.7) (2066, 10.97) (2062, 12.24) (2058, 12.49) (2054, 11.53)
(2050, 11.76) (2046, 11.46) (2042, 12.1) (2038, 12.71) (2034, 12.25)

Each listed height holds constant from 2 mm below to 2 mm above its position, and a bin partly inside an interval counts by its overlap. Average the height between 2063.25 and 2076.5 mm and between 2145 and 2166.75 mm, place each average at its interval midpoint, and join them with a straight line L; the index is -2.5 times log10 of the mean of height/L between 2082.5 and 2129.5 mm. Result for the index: 0.43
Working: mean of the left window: 10.9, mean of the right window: 13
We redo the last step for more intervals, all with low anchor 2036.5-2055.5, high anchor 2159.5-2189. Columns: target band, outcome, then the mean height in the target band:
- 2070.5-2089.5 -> 0.331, 9.27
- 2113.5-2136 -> 0.250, 10.7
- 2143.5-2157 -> 0.055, 13.3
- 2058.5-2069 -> 0.047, 11.7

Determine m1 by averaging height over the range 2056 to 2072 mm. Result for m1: 11.9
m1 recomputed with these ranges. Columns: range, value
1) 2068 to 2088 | 9.77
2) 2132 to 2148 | 14.1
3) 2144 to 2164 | 13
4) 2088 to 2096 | 6.66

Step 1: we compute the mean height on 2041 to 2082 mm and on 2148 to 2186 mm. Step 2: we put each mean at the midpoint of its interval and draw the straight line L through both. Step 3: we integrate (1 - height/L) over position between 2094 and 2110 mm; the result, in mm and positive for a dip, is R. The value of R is 7.42 mm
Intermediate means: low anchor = 11.3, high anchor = 13.7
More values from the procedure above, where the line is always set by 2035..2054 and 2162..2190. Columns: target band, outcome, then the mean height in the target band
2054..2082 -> 3.04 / 11.1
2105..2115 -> 5.31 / 6.26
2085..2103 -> 8.38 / 6.96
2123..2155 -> 1.81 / 13.2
